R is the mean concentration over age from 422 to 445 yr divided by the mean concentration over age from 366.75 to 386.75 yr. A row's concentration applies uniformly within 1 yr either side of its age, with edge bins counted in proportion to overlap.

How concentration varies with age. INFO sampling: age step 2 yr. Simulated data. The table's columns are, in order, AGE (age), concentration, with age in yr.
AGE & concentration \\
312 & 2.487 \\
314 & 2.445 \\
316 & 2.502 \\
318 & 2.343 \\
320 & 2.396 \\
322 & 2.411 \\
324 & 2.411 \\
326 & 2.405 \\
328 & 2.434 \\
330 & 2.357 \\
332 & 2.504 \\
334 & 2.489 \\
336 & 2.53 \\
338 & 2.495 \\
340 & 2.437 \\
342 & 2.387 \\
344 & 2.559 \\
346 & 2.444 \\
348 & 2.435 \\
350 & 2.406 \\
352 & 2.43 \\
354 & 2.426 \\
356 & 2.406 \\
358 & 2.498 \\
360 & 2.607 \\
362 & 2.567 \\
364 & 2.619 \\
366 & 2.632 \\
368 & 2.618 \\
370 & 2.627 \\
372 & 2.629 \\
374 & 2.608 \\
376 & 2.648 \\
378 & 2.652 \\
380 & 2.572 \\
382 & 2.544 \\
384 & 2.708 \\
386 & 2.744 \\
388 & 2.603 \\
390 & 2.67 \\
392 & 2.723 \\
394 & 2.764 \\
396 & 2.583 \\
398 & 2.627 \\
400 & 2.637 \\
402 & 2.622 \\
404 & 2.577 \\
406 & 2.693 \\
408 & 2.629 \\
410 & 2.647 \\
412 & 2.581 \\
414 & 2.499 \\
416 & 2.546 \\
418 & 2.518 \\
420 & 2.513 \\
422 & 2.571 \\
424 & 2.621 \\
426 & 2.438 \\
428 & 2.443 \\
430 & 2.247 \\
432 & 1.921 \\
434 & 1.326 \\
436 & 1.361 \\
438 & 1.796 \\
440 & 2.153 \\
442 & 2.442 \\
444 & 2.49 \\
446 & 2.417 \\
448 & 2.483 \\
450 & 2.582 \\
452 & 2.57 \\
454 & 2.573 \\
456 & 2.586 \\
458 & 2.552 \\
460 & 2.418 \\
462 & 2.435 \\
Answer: 0.8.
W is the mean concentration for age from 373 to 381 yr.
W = 2.62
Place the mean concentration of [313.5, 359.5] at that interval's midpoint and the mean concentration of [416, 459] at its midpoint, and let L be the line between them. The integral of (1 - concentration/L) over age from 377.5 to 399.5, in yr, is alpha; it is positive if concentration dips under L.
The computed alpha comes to -2.5 yr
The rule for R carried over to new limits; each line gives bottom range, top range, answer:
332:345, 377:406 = 1.07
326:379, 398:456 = 0.95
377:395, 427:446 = 0.77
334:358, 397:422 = 1.06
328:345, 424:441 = 0.81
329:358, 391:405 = 1.08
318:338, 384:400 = 1.10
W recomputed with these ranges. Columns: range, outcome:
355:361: 2.5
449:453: 2.58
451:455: 2.57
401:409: 2.63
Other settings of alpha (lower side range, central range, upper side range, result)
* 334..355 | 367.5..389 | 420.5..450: -2.43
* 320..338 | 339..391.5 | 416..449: -4.13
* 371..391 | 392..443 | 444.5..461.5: 3.62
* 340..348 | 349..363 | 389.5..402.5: 0.15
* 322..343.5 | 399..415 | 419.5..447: -2.51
